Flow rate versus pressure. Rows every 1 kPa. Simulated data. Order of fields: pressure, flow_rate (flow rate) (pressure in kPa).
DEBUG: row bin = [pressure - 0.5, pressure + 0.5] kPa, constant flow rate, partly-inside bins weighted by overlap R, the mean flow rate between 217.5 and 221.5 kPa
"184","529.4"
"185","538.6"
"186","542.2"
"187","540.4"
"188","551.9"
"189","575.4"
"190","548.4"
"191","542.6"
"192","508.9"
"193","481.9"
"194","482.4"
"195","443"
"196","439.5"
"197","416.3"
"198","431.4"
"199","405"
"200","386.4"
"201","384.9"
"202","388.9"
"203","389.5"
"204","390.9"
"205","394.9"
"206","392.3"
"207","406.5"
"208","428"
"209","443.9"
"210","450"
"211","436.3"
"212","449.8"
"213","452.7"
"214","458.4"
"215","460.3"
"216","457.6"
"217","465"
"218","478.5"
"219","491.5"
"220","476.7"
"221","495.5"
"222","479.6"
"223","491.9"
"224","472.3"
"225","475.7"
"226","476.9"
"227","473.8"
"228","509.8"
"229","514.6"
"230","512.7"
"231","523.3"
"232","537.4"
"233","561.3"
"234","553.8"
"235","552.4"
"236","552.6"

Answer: 486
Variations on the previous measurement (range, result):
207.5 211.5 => 440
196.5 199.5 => 418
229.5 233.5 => 534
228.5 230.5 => 514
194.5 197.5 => 433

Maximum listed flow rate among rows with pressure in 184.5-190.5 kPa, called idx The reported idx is 575.4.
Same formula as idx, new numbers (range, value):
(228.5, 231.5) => 523.3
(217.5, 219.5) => 491.5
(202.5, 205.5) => 394.9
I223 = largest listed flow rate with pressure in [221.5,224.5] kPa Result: 491.9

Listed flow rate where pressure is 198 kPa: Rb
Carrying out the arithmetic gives 431.4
